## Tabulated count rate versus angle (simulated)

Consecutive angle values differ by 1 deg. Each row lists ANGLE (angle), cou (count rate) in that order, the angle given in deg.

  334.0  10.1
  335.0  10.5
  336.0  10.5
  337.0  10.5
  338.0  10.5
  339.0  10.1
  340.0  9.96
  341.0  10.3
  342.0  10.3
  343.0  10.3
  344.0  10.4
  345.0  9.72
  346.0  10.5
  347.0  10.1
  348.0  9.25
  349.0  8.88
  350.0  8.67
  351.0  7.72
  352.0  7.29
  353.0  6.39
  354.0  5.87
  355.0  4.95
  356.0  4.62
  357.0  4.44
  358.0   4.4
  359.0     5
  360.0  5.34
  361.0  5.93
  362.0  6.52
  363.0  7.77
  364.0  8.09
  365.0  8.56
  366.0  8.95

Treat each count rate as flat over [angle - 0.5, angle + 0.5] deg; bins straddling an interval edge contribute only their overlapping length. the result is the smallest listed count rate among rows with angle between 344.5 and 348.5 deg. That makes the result 9.25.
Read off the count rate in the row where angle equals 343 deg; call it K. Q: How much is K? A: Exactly 10.3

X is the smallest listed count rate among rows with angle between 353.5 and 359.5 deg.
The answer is 4.4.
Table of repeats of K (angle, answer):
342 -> 10.3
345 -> 9.72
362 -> 6.52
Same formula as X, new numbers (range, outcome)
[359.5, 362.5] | 5.34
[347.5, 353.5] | 6.39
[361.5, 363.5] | 6.52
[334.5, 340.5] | 9.96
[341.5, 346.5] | 9.72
